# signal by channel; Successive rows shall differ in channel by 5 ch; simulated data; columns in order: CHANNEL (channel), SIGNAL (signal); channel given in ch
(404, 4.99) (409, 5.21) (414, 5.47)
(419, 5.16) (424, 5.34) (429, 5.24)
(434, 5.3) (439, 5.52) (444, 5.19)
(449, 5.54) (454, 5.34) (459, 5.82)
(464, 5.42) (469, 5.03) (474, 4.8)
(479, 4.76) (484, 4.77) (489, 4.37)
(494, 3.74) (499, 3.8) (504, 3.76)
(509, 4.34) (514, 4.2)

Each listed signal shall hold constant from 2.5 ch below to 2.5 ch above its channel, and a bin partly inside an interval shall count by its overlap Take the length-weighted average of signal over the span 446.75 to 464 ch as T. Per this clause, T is 5.55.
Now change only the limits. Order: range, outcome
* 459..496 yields 4.79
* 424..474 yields 5.35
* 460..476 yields 5.16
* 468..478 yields 4.87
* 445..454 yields 5.43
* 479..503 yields 4.21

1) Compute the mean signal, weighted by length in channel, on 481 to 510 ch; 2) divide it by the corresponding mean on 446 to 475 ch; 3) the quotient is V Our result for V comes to 0.77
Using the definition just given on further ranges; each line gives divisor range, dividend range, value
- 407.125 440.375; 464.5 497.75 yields 0.87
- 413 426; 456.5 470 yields 1.03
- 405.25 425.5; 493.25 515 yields 0.75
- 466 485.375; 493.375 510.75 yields 0.80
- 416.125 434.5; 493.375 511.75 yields 0.75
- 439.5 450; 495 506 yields 0.70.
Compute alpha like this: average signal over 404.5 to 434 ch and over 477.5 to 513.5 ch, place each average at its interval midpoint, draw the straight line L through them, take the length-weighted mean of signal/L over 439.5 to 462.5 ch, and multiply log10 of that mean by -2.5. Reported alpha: -0.14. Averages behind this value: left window 5.27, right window 4.2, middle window 5.47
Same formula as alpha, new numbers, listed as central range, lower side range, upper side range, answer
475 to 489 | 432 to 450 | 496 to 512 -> -0.057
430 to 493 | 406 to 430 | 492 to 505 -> -0.150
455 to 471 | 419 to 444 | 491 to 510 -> -0.164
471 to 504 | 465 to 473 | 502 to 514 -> 0.067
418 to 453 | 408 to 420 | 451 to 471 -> 0.004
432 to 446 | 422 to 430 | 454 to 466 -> 0.012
